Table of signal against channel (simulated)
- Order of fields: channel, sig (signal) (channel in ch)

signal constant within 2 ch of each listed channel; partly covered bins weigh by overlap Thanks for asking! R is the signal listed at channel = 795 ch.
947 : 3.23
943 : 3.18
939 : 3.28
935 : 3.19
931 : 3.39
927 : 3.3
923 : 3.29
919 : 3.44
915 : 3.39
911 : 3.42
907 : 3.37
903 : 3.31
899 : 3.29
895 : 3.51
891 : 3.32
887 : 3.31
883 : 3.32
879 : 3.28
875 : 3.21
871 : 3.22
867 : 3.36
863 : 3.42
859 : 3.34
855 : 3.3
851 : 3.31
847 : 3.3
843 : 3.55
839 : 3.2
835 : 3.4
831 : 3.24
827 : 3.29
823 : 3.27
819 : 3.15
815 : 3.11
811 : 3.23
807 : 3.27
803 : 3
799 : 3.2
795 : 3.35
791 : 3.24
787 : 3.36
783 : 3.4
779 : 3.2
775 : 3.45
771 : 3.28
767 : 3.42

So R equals 3.35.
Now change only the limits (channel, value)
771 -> 3.28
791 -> 3.24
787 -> 3.36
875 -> 3.21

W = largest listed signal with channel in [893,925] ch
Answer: 3.51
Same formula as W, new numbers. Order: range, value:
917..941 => 3.44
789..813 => 3.35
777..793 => 3.4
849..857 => 3.31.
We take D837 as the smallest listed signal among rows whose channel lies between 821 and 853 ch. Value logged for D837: 3.2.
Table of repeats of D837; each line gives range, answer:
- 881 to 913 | 3.29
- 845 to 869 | 3.3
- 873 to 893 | 3.21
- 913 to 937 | 3.19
